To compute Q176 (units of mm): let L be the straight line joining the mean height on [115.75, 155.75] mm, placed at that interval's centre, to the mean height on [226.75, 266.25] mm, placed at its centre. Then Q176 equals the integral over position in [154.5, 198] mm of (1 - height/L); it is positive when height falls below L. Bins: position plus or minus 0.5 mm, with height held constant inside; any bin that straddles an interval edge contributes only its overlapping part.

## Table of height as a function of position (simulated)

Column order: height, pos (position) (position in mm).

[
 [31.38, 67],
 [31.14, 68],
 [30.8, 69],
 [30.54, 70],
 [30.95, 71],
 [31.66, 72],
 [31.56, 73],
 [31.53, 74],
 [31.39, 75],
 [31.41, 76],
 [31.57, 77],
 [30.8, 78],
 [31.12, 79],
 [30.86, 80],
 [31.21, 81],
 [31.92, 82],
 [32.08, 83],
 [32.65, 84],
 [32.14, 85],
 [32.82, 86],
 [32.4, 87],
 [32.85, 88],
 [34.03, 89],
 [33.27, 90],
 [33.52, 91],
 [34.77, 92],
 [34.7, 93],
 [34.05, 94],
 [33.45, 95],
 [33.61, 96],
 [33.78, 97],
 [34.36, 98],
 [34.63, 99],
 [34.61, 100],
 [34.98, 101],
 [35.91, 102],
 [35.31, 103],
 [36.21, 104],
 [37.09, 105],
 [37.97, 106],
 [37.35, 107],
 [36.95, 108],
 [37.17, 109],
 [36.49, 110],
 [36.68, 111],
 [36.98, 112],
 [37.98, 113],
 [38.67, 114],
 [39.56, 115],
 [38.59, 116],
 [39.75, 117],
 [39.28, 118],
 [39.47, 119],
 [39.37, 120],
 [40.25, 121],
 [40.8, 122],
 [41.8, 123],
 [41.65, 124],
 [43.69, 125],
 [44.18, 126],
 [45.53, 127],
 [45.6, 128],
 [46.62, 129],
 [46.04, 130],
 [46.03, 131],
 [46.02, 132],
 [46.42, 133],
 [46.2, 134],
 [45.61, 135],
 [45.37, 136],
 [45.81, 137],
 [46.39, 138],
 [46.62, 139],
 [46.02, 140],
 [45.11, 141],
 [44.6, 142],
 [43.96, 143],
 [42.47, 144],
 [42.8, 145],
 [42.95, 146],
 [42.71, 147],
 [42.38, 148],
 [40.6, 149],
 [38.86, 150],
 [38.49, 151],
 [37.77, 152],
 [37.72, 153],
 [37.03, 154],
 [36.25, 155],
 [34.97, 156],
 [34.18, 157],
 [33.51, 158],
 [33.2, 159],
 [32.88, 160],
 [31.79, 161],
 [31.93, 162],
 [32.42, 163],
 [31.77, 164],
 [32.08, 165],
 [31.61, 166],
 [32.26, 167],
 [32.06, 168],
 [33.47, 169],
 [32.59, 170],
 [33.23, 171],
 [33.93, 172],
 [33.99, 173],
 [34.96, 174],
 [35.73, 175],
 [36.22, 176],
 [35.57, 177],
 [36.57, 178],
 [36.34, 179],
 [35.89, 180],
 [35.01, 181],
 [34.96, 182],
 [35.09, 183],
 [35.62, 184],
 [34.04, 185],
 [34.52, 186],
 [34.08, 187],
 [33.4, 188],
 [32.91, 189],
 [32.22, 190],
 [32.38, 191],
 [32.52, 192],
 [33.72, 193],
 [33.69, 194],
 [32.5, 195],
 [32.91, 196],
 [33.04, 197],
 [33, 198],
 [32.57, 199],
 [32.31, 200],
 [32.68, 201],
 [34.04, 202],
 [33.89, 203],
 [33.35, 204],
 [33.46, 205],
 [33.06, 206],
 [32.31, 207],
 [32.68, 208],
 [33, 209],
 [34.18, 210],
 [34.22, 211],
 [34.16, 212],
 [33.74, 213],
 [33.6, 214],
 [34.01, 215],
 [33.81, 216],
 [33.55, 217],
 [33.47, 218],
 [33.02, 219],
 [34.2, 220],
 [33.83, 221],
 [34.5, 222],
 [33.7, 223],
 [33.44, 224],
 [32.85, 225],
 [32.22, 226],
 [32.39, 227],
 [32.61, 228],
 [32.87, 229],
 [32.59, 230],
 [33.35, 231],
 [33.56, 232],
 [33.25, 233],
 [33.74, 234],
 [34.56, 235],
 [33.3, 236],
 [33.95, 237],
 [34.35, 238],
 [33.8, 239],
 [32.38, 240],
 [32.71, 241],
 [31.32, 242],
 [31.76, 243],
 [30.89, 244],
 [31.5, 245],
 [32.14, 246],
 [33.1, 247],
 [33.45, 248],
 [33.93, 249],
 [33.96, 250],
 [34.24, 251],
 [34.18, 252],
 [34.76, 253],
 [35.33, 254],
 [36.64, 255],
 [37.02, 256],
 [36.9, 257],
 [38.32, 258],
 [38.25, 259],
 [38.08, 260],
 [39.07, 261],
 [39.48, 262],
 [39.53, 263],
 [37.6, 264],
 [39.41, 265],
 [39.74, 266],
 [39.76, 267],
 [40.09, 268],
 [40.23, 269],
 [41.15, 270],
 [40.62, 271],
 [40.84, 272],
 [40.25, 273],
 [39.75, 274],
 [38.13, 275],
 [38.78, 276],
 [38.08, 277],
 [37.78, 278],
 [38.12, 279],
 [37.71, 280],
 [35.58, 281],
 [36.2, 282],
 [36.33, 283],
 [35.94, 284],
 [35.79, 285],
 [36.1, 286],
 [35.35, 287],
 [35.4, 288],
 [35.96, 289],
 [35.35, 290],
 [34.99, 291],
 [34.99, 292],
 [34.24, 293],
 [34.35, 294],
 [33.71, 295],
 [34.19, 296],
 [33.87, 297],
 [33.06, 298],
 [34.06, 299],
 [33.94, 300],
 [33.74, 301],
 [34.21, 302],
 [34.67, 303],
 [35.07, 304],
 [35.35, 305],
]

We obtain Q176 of 6.54 mm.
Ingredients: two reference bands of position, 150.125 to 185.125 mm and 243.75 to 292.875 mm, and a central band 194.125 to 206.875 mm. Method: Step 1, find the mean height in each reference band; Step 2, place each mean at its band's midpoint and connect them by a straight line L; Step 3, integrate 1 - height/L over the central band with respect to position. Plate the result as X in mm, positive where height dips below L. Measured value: 0.8 mm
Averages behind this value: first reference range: 34.5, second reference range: 36.9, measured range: 33.1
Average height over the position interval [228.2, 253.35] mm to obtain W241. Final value 33.2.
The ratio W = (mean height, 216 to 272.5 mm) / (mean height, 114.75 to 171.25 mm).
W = 0.9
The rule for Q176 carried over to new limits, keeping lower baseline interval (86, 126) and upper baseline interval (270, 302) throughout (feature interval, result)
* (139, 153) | -2.1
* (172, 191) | 1.0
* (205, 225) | 1.6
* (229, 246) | 1.6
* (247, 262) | 0.1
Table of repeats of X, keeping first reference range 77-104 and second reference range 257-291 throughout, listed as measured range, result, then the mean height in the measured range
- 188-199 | 0.9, 32.9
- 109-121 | -1.6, 38.5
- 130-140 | -3.4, 46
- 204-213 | 0.7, 33.4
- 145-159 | -1.3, 38.2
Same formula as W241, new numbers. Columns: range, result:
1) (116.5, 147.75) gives 43.8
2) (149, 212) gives 34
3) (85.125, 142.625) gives 39.3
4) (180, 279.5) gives 34.8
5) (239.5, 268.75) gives 35.7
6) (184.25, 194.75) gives 33.4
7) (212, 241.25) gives 33.4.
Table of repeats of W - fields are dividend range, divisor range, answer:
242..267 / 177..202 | 1.06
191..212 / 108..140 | 0.78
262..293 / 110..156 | 0.90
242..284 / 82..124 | 1.02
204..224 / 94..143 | 0.83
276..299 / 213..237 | 1.07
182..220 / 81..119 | 0.95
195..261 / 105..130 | 0.84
